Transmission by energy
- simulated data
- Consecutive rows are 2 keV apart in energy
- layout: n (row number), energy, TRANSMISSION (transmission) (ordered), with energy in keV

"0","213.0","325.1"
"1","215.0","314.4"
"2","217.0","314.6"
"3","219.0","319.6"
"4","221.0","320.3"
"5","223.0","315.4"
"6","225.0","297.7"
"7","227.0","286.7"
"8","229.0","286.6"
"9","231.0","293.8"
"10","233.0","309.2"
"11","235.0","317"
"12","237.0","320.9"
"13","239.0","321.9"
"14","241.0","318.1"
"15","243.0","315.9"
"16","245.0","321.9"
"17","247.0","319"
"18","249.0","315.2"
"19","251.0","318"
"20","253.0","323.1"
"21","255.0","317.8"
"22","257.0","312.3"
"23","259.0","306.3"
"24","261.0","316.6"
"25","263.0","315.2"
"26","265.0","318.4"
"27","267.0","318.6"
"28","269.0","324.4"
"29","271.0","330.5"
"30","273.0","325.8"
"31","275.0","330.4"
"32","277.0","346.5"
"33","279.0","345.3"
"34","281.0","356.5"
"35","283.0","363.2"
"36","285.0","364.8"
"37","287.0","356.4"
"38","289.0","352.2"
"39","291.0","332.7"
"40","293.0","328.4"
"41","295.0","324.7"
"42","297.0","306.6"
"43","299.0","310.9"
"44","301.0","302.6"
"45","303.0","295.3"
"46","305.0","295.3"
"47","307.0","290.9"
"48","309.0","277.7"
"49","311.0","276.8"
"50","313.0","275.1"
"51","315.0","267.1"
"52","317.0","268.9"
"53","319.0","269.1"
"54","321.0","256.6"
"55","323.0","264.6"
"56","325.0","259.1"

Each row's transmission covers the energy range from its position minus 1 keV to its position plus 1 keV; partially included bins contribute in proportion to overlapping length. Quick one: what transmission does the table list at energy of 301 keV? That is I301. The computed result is 302.6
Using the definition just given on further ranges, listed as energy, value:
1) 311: 276.8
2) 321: 256.6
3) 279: 345.3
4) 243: 315.9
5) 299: 310.9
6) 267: 318.6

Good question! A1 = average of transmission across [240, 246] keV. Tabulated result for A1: 319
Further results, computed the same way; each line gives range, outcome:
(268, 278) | 332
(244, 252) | 319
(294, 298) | 316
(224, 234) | 295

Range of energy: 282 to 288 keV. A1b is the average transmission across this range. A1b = 361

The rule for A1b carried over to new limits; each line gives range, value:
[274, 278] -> 338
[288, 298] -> 329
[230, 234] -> 302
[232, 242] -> 317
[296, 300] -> 309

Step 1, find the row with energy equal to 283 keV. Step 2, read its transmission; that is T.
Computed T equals 363.2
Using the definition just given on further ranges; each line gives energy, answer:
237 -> 320.9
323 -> 264.6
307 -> 290.9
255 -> 317.8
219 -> 319.6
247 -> 319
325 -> 259.1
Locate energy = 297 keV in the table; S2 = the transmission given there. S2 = 306.6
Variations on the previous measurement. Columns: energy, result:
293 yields 328.4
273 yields 325.8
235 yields 317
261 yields 316.6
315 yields 267.1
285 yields 364.8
